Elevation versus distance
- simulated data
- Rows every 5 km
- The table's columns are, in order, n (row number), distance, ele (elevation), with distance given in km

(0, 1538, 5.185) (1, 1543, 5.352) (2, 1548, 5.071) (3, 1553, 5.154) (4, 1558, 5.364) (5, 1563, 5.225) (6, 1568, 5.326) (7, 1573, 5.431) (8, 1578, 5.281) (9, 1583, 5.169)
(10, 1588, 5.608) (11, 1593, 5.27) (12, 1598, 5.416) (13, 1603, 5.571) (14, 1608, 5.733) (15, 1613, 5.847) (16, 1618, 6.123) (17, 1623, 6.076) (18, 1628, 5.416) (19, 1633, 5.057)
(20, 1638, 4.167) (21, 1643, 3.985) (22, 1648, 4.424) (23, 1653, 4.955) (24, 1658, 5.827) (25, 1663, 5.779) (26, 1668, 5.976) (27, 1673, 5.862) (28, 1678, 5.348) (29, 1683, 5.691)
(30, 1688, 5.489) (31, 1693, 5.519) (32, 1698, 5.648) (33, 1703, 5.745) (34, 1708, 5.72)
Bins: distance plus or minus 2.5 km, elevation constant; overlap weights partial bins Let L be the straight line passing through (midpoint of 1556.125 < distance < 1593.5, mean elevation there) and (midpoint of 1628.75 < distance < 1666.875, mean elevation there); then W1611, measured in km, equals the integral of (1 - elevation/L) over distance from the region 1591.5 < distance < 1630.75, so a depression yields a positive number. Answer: -4.17 km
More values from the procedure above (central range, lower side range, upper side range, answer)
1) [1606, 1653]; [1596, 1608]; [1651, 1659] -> 2.2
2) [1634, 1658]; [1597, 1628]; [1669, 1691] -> 4.7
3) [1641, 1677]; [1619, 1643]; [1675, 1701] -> 0.4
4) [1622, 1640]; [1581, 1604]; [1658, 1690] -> 1.3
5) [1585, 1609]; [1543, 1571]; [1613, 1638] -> -0.4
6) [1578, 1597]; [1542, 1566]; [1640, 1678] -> -0.4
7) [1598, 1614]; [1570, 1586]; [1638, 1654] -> -2.4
